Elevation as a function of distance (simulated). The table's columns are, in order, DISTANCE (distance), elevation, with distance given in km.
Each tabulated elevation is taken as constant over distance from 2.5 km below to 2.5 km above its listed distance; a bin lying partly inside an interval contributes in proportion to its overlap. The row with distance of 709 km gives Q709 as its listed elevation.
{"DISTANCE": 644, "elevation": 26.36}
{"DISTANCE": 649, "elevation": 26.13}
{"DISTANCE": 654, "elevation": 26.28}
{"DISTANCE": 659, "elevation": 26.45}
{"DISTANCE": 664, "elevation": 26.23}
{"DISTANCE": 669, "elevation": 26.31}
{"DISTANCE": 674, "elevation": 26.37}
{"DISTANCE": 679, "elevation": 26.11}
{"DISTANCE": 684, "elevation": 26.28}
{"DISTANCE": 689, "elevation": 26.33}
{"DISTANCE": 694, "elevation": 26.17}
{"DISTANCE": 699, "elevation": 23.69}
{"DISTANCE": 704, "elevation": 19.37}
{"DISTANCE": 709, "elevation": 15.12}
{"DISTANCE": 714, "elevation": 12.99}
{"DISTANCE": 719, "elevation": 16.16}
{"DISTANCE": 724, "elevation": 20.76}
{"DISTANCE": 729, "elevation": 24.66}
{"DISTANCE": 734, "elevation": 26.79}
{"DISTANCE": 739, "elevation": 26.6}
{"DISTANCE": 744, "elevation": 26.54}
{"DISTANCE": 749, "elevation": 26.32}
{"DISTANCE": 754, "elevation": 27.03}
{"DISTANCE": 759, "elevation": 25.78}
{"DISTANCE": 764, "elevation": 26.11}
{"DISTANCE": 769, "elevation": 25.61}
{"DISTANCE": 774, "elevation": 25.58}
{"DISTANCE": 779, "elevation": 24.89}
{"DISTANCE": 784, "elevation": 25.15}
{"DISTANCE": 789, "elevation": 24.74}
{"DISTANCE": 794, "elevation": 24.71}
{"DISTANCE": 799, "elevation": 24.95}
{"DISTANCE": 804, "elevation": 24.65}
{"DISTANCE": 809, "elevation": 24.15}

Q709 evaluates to 15.12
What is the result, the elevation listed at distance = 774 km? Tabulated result 25.58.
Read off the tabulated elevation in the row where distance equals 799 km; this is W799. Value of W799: 24.95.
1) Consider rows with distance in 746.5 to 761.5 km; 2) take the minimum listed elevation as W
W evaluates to 25.78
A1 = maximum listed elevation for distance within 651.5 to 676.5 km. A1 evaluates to 26.45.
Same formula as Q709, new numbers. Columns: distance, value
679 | 26.11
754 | 27.03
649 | 26.13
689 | 26.33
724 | 20.76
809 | 24.15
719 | 16.16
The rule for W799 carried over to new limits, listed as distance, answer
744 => 26.54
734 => 26.79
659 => 26.45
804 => 24.65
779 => 24.89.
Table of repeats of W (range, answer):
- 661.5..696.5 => 26.11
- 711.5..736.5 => 12.99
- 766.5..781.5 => 24.89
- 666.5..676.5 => 26.31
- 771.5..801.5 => 24.71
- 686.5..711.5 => 15.12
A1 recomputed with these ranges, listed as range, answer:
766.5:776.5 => 25.61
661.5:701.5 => 26.37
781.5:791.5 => 25.15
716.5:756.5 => 27.03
